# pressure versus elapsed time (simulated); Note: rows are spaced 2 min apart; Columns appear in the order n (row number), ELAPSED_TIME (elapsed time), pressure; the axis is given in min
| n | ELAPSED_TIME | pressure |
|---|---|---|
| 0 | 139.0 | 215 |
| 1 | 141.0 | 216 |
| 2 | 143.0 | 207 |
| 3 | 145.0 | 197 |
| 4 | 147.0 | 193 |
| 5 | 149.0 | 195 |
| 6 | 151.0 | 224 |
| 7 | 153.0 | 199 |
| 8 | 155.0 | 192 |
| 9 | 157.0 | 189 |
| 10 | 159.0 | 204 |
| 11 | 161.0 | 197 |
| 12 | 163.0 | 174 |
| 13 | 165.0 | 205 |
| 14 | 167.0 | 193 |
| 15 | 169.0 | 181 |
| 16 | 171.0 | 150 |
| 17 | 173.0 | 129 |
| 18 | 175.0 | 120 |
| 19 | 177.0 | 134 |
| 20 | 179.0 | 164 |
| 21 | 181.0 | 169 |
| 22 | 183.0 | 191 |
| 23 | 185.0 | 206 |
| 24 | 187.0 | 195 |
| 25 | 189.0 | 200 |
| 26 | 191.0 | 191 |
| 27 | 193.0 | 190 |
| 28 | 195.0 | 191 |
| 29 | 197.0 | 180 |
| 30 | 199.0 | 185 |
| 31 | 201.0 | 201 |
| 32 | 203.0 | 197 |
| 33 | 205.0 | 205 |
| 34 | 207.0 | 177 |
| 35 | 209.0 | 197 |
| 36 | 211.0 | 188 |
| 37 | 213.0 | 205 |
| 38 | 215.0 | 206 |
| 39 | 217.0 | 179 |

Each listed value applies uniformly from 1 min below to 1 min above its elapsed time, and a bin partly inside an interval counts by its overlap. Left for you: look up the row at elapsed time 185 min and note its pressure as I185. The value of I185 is 206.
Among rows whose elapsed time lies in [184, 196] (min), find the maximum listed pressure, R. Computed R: 206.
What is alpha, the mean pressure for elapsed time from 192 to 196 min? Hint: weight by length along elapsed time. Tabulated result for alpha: 190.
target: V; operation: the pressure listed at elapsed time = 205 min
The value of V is 205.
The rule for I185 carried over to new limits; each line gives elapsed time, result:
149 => 195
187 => 195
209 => 197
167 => 193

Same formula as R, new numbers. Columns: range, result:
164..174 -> 205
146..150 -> 195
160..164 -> 197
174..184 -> 191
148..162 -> 224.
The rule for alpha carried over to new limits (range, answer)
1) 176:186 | 173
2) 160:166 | 192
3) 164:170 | 193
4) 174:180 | 139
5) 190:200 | 187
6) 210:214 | 196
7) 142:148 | 199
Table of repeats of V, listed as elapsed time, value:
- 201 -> 201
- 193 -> 190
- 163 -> 174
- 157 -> 189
